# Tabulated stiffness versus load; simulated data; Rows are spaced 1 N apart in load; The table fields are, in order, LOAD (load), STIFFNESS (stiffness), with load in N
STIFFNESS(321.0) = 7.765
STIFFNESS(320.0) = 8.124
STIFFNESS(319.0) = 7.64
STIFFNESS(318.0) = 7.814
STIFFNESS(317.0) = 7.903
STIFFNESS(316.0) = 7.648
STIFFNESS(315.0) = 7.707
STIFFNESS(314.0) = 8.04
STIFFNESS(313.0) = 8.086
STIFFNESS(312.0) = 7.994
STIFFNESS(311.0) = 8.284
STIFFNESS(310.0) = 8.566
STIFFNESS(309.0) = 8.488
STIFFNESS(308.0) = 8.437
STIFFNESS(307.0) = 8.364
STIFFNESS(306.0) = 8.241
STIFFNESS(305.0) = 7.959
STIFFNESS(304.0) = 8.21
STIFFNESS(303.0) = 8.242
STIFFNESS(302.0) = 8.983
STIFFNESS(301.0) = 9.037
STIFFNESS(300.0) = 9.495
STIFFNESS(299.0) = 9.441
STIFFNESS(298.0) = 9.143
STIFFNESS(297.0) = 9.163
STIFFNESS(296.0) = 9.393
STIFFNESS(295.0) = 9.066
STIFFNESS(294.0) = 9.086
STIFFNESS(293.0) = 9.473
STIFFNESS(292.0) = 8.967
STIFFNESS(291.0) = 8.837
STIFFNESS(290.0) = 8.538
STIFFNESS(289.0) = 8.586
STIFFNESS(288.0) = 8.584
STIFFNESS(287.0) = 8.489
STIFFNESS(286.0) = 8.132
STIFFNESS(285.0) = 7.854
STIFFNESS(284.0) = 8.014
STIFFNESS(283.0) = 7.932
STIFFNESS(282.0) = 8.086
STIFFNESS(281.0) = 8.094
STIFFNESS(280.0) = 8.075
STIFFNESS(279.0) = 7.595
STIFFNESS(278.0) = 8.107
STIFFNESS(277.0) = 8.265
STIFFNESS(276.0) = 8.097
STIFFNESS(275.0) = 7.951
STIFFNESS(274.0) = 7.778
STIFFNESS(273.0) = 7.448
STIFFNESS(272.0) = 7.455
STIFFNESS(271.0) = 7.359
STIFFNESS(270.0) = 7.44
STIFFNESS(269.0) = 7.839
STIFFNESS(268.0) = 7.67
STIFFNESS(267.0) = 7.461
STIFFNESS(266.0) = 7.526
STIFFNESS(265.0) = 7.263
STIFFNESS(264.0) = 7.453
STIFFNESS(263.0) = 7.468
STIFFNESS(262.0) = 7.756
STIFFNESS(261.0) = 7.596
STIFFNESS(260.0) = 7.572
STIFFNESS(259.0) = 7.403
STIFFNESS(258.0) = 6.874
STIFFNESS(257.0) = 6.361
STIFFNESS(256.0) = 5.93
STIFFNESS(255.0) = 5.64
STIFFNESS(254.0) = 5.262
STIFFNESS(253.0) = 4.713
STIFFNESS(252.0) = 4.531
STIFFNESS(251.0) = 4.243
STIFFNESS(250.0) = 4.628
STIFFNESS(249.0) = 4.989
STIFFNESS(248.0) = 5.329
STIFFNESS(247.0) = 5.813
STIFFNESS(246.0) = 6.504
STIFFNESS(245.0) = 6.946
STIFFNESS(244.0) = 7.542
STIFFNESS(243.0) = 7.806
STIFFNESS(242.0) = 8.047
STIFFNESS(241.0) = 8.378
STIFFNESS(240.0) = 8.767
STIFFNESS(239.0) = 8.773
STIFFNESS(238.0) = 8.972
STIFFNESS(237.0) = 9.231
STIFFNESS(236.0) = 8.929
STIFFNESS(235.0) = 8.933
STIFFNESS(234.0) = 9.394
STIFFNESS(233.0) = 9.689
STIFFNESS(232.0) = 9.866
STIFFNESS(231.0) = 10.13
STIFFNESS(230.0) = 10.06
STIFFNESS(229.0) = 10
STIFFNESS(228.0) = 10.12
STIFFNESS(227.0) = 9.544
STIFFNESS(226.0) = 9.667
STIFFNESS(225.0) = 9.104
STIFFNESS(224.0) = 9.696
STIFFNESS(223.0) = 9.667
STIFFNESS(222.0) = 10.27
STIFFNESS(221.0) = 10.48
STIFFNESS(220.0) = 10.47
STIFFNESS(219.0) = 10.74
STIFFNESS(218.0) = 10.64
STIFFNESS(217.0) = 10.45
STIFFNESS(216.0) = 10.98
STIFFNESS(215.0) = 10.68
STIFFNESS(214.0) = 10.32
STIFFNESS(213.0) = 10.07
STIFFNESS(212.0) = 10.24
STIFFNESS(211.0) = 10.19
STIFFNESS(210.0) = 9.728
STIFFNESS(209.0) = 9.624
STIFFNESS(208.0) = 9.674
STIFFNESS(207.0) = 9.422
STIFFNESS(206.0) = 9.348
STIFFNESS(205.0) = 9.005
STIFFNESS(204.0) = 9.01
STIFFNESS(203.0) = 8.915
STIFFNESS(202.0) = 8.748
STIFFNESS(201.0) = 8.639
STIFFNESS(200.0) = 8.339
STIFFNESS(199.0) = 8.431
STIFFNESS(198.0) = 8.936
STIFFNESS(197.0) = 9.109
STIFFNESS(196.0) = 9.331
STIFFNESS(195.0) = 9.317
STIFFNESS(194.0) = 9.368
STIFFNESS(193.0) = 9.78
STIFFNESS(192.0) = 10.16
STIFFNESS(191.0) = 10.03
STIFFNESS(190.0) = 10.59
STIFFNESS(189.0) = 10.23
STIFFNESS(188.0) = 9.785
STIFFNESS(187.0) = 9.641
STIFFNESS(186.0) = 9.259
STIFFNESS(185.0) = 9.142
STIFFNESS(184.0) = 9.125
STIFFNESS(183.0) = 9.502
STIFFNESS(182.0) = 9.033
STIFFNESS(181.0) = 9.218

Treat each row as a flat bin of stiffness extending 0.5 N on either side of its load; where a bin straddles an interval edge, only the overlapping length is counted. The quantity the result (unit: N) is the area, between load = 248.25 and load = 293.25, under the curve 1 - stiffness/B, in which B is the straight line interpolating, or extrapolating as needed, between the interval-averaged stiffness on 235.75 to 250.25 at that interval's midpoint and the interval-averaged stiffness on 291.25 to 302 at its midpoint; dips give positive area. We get 5.6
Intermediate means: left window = 7.4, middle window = 7.34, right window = 9.21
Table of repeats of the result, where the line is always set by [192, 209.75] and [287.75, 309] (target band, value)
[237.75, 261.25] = 6.3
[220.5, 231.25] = -1.0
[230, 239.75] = -0.3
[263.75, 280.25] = 2.3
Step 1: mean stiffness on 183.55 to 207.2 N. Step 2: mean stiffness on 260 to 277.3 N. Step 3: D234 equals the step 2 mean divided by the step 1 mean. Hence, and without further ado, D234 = 0.8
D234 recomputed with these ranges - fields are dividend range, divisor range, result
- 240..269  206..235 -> 0.67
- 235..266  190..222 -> 0.71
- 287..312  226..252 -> 1.09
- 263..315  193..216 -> 0.88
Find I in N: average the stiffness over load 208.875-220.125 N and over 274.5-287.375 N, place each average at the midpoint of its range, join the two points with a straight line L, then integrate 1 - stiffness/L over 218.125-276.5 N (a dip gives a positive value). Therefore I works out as 8.4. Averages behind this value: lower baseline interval 10.4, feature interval 7.92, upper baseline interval 8.05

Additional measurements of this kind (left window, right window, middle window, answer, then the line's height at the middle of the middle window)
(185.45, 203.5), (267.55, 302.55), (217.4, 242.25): -1.70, 8.98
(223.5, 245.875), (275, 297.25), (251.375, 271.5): 4.34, 8.73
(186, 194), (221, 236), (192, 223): 0.49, 9.84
